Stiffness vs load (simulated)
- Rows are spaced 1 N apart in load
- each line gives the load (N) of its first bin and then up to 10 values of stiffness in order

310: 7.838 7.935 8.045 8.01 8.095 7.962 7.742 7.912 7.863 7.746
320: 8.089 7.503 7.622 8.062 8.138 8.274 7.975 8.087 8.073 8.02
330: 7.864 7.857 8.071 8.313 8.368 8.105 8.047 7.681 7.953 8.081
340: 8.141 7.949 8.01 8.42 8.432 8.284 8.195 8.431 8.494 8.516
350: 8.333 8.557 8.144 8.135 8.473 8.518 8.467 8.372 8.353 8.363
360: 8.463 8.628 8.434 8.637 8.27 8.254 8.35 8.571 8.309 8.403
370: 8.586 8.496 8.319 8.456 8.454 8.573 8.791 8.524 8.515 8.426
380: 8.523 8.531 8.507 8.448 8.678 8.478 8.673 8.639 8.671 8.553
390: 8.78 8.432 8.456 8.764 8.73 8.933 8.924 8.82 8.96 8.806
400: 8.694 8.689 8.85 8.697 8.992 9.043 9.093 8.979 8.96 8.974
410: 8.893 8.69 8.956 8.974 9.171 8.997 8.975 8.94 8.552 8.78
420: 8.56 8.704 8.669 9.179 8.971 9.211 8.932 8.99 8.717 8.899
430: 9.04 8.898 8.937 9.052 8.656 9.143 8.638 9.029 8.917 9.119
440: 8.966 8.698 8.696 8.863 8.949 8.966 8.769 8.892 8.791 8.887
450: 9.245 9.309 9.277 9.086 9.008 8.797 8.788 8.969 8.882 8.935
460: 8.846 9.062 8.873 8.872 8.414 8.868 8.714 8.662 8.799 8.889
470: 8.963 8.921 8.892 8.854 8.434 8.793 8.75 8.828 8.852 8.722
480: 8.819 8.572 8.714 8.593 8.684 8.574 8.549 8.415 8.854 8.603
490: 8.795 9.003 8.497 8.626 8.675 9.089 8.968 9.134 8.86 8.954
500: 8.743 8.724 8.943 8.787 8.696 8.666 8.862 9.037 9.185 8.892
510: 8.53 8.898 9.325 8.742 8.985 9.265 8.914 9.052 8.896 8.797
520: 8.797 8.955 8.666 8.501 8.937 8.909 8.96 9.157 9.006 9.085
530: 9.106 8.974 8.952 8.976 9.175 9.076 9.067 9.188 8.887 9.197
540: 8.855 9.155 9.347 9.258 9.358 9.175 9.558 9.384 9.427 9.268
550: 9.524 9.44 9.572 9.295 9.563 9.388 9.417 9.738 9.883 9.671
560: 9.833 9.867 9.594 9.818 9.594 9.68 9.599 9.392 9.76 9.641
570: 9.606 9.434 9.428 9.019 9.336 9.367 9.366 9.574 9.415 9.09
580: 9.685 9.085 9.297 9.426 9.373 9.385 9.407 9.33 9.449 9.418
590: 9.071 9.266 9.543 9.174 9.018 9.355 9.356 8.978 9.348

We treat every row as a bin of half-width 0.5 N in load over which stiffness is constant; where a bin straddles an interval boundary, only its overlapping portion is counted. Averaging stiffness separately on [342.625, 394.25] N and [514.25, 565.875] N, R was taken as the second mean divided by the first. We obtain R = 1.1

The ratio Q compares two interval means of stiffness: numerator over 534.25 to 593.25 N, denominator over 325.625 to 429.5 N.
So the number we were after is 1.10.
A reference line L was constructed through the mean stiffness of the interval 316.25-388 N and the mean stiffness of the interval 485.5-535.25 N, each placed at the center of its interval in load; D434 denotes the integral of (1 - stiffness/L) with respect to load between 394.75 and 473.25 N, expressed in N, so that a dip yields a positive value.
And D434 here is -2.8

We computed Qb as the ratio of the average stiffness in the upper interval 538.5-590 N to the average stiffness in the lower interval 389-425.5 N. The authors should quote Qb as 1.1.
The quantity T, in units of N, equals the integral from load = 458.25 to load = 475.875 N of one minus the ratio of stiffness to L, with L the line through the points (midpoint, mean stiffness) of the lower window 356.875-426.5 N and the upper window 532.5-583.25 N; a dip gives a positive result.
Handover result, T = 0.40 N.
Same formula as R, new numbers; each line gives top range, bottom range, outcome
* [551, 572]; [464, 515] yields 1.09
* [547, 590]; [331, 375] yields 1.14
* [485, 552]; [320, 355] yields 1.10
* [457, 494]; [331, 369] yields 1.06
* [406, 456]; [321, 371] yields 1.08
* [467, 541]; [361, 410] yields 1.03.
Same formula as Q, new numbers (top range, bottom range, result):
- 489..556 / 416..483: 1.02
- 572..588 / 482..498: 1.07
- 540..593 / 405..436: 1.06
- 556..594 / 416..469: 1.06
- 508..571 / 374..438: 1.05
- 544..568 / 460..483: 1.09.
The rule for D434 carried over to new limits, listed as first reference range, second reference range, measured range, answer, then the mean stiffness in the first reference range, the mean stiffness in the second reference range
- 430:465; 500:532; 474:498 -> 0.5 N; 8.92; 8.91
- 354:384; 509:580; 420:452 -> -0.6 N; 8.47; 9.25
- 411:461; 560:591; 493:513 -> 0.6 N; 8.92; 9.45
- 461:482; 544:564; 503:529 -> 0.8 N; 8.78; 9.54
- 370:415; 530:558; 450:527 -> 1.9 N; 8.72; 9.28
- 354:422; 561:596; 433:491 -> 0.7 N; 8.66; 9.42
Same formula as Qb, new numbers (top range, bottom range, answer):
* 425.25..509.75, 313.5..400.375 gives 1.06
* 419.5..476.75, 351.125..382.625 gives 1.05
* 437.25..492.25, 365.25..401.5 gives 1.03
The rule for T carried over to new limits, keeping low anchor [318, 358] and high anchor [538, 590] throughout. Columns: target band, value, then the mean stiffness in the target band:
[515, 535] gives 0.6 N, 8.95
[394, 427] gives -1.3 N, 8.89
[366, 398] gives -0.7 N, 8.58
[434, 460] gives -0.5 N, 8.94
